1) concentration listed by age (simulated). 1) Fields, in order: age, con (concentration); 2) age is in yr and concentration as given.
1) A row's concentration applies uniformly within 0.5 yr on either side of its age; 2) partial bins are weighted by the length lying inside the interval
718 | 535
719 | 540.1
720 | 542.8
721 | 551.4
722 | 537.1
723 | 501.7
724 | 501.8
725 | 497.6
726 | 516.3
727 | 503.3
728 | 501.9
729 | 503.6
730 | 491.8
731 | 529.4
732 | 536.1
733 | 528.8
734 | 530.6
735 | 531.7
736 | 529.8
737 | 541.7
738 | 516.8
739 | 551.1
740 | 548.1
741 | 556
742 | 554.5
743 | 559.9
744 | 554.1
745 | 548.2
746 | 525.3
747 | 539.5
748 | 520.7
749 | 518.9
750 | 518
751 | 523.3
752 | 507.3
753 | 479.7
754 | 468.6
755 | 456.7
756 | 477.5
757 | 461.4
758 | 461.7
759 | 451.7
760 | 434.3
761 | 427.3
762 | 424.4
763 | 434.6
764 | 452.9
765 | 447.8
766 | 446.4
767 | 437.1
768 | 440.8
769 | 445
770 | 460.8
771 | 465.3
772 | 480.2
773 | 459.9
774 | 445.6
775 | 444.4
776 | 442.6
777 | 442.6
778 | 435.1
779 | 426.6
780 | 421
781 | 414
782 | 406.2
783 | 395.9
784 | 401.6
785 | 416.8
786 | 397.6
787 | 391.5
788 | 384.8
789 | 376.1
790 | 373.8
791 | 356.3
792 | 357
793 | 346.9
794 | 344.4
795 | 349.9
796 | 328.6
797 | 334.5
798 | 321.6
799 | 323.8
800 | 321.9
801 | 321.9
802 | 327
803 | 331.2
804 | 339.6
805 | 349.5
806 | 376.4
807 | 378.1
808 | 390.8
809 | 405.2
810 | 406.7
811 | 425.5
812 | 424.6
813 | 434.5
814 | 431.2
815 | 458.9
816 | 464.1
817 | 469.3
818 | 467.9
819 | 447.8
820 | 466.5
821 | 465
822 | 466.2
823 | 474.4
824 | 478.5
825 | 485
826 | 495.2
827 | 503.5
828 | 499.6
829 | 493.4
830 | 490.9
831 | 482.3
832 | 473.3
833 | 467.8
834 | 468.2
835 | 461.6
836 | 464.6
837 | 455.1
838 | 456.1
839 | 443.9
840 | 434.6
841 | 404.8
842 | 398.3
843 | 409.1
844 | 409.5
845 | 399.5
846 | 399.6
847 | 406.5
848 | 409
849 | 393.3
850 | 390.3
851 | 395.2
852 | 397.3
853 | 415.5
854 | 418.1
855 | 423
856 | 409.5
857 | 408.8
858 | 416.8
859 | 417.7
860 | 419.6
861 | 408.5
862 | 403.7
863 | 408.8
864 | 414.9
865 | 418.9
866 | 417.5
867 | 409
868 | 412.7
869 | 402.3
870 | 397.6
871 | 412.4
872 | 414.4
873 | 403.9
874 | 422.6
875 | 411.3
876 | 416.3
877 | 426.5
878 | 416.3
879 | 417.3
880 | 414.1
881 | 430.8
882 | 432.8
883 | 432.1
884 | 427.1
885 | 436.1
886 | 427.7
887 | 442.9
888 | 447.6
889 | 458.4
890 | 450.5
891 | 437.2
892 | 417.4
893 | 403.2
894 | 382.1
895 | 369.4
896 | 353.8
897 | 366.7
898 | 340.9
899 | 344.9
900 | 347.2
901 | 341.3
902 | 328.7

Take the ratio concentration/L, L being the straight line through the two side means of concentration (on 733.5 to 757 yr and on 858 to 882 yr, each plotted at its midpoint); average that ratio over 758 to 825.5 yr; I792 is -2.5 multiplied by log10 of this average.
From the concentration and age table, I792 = 0.17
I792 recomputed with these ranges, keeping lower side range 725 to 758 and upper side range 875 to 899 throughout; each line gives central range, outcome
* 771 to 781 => 0.12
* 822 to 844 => -0.02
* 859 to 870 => 0.05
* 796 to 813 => 0.29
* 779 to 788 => 0.20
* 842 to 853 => 0.10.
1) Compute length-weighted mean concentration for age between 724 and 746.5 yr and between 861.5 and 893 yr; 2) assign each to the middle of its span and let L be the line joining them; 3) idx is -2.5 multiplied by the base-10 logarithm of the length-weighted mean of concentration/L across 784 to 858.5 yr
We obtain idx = 0.122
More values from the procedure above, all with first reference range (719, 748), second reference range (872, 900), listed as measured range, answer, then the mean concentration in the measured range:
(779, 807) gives 0.31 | 365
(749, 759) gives 0.07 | 484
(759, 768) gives 0.15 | 439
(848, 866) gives 0.06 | 410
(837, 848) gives 0.07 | 418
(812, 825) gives 0.01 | 460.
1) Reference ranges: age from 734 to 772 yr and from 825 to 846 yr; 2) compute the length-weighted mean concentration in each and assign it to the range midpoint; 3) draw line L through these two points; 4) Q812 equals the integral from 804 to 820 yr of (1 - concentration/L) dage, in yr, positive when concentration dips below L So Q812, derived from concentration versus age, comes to 1.5 yr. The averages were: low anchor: 493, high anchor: 455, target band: 421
